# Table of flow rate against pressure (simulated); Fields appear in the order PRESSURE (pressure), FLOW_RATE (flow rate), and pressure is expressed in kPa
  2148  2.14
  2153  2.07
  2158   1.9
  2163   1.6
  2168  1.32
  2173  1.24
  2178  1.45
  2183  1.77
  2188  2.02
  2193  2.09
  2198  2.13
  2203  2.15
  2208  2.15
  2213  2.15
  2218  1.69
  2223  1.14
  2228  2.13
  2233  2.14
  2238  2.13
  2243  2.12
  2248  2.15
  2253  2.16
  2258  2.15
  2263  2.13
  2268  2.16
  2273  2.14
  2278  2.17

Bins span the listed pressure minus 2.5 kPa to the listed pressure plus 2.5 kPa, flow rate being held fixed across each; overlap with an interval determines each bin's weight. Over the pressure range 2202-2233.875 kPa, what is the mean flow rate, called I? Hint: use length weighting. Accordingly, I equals 1.92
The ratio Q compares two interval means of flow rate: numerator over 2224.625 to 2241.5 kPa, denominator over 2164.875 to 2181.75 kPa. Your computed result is 1.51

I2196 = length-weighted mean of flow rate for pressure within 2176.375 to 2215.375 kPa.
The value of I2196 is 2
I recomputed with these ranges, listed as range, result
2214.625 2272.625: 2.02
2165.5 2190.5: 1.56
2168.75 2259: 1.93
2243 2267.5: 2.15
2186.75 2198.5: 2.08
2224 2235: 2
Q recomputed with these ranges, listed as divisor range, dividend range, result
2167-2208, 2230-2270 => 1.18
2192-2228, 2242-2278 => 1.11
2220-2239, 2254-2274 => 1.15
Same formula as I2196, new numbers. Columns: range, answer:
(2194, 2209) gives 2.14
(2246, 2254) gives 2.15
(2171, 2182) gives 1.41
